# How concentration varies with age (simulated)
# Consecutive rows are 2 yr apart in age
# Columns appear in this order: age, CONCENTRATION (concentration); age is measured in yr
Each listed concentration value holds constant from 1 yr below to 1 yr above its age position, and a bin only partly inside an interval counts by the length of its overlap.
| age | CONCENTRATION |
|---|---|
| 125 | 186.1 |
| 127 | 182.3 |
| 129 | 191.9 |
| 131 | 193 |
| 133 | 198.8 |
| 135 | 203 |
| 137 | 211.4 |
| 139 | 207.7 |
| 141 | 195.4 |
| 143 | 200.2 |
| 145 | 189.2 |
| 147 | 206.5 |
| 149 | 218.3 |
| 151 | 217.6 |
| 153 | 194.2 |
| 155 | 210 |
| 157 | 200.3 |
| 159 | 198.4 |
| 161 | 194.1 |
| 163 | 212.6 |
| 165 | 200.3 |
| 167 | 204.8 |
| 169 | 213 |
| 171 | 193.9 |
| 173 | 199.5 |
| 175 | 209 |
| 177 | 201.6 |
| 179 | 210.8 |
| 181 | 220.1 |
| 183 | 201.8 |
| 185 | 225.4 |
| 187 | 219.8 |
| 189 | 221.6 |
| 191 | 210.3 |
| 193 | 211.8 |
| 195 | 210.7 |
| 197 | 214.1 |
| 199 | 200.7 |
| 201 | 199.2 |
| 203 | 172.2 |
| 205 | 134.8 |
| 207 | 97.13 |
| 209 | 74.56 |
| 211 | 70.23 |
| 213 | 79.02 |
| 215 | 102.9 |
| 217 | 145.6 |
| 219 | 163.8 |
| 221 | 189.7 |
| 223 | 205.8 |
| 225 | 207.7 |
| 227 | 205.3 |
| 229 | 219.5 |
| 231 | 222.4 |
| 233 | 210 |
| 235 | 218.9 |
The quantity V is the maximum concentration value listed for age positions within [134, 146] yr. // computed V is 211.4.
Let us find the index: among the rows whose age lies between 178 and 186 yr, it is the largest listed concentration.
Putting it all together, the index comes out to 225.4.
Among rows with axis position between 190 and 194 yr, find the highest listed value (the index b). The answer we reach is 211.8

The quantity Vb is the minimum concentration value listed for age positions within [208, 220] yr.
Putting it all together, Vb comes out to 70.23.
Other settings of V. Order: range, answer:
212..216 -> 102.9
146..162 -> 218.3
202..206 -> 172.2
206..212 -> 97.13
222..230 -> 219.5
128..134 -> 198.8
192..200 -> 214.1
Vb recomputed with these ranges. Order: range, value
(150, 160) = 194.2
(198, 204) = 172.2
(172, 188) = 199.5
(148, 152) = 217.6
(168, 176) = 193.9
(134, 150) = 189.2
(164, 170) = 200.3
